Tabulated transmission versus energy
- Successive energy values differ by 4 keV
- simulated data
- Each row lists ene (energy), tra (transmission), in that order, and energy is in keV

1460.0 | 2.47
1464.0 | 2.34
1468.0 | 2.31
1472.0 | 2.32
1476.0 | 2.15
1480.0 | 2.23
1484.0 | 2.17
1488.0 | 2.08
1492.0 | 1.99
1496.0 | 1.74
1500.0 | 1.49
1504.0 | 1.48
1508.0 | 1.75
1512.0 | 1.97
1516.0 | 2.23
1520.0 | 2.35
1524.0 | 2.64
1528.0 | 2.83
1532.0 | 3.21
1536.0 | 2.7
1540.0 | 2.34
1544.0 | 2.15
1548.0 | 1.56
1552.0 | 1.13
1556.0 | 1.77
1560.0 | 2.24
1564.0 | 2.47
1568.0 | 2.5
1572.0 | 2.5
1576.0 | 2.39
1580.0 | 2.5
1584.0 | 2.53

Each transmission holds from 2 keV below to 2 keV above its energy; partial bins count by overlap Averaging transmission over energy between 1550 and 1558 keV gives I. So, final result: 1.45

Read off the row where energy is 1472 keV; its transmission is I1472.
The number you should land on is 2.32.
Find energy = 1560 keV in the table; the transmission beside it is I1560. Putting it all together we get 2.24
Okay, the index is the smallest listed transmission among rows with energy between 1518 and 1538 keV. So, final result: 2.35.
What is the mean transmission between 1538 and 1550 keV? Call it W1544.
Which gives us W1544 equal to 2.02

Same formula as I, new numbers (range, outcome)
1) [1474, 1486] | 2.18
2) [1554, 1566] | 2.16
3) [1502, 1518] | 1.86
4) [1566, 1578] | 2.46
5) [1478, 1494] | 2.12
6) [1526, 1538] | 2.91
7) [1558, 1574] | 2.43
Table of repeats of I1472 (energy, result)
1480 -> 2.23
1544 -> 2.15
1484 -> 2.17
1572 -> 2.5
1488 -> 2.08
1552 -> 1.13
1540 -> 2.34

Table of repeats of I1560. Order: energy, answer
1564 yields 2.47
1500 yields 1.49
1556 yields 1.77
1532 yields 3.21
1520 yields 2.35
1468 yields 2.31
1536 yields 2.7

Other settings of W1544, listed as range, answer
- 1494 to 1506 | 1.57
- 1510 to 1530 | 2.4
